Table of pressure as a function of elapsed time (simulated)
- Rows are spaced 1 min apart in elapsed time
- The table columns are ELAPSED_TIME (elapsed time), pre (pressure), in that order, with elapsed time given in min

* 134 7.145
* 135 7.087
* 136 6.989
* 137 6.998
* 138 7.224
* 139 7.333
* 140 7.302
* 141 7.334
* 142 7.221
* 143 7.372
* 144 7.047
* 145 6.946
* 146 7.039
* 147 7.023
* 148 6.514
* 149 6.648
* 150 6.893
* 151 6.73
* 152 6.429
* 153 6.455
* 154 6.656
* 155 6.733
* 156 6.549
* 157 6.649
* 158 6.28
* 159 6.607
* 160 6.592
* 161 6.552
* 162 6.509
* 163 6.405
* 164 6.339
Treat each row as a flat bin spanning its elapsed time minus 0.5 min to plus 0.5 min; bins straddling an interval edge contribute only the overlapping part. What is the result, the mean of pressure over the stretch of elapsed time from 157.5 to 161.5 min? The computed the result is 6.51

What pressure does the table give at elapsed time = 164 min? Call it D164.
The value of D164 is 6.339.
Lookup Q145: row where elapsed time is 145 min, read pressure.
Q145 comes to 6.946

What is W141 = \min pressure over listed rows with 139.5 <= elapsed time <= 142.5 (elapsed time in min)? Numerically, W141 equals 7.221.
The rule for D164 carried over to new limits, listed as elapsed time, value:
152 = 6.429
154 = 6.656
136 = 6.989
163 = 6.405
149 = 6.648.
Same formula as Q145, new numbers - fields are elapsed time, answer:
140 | 7.302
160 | 6.592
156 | 6.549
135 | 7.087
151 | 6.73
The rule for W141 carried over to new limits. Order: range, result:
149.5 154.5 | 6.429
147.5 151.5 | 6.514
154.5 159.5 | 6.28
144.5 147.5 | 6.946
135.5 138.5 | 6.989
